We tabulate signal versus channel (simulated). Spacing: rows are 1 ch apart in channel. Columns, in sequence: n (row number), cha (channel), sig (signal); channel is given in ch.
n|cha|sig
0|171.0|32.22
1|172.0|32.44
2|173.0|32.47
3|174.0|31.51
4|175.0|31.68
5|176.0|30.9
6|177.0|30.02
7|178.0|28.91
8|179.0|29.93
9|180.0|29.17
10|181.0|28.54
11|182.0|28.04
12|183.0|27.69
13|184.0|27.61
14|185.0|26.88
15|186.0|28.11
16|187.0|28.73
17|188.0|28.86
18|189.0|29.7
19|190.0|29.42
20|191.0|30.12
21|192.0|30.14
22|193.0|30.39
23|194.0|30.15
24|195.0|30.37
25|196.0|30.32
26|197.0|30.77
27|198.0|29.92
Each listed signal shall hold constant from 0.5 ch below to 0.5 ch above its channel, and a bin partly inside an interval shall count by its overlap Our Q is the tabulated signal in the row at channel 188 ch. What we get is 28.86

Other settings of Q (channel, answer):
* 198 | 29.92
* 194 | 30.15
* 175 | 31.68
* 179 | 29.93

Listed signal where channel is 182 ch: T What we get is 28.04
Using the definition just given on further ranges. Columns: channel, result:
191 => 30.12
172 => 32.44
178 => 28.91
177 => 30.02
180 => 29.17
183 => 27.69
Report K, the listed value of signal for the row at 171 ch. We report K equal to 32.22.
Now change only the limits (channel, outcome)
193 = 30.39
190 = 29.42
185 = 26.88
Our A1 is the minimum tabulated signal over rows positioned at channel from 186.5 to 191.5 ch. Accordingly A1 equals 28.73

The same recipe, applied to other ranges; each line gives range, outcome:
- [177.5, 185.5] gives 26.88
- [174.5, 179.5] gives 28.91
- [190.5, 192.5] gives 30.12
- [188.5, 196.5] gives 29.42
